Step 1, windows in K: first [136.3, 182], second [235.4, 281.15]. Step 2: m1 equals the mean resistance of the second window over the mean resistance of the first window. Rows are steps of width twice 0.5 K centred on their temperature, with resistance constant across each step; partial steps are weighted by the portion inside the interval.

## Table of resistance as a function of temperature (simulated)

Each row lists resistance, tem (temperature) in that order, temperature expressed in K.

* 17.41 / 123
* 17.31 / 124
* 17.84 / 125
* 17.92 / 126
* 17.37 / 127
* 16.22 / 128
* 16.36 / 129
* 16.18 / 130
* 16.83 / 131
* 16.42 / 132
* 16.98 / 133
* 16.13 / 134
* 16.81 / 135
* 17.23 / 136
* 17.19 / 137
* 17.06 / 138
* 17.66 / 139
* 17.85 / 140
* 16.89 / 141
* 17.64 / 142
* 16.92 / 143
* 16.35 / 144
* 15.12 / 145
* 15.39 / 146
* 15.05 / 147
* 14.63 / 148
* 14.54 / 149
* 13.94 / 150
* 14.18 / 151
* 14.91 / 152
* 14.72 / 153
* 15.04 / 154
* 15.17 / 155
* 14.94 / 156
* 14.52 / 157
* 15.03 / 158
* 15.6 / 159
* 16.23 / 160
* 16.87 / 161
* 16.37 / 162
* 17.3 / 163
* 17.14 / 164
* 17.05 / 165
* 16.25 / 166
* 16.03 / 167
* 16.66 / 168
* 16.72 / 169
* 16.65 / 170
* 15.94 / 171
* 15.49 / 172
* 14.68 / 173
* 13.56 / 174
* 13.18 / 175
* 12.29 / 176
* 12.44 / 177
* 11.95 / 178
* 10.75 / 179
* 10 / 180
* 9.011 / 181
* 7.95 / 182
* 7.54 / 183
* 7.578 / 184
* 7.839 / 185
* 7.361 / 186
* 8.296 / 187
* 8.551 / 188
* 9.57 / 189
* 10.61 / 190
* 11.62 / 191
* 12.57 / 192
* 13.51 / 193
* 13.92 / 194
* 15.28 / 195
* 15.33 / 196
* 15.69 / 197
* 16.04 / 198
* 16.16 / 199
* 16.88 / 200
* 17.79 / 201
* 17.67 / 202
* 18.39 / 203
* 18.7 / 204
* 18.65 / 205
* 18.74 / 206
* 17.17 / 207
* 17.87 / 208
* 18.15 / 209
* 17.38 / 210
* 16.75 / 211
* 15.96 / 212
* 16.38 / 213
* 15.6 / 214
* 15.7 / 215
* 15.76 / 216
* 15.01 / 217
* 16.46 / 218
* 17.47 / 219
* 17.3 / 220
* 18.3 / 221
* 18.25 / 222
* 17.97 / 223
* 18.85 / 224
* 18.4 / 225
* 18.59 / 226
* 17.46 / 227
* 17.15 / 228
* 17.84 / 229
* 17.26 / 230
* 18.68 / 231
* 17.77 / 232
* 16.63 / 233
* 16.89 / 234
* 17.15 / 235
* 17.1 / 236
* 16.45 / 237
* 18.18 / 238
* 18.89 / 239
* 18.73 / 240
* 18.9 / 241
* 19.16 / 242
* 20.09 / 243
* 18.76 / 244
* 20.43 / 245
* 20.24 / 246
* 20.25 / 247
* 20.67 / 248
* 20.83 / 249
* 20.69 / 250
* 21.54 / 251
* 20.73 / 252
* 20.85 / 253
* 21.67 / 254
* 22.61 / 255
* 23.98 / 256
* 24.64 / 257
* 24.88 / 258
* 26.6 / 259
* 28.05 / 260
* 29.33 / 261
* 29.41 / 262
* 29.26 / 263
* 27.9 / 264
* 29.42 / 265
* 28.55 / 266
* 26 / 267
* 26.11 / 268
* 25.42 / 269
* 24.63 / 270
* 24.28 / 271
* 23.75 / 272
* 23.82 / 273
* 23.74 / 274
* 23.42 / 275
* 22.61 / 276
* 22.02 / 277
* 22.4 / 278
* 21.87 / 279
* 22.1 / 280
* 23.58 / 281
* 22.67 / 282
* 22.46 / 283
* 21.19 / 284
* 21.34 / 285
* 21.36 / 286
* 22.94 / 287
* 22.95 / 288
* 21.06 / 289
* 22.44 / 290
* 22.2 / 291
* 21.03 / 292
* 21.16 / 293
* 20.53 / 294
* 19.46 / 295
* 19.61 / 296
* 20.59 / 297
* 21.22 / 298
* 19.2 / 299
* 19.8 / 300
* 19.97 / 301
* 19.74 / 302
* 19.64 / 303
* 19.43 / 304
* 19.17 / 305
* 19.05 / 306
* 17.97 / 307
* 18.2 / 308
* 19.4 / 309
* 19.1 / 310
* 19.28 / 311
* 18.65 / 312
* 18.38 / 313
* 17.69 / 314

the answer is 1.52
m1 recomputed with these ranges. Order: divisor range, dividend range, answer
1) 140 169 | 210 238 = 1.09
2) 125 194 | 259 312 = 1.56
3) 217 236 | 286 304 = 1.18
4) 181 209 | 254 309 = 1.68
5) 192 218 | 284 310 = 1.23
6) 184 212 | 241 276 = 1.63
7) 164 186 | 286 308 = 1.59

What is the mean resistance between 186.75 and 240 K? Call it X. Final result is 16.4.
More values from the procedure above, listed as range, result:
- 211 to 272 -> 20.6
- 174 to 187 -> 9.91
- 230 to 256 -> 19.4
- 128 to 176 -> 15.9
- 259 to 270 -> 27.7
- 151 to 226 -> 14.9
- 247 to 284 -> 24.1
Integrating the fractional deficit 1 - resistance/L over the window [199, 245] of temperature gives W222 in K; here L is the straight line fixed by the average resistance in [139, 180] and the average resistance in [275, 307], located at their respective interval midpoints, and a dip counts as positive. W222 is 1.00 K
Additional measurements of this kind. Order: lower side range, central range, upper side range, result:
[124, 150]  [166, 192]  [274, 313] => 8.6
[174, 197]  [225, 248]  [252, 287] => 0.9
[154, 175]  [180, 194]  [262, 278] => 6.5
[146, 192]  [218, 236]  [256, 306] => 0.7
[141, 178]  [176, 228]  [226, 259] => 9.0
